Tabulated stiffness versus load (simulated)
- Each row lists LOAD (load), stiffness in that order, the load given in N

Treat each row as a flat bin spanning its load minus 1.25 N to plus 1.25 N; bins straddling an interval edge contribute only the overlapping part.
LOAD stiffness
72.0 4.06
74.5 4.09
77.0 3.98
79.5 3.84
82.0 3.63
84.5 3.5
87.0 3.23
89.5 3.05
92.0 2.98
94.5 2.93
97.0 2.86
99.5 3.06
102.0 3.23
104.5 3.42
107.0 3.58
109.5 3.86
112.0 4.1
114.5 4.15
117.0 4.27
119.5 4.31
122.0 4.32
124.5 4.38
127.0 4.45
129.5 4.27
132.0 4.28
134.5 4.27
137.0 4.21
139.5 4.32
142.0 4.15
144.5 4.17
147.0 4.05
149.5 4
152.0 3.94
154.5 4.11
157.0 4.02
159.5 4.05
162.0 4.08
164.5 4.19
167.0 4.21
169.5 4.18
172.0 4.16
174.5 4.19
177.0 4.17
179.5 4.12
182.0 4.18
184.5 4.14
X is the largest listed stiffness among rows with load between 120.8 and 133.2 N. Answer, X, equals 4.45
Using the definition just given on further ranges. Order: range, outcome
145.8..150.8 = 4.05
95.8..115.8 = 4.15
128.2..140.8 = 4.32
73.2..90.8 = 4.09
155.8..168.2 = 4.21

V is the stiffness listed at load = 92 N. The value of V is 2.98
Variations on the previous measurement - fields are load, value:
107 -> 3.58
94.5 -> 2.93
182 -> 4.18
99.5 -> 3.06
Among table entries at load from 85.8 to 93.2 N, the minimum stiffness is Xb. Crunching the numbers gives 2.98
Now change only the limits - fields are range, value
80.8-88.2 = 3.23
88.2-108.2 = 2.86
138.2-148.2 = 4.05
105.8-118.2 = 3.58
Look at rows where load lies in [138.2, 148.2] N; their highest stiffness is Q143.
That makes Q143 4.32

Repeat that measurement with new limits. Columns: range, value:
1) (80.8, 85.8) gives 3.63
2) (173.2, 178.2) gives 4.19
